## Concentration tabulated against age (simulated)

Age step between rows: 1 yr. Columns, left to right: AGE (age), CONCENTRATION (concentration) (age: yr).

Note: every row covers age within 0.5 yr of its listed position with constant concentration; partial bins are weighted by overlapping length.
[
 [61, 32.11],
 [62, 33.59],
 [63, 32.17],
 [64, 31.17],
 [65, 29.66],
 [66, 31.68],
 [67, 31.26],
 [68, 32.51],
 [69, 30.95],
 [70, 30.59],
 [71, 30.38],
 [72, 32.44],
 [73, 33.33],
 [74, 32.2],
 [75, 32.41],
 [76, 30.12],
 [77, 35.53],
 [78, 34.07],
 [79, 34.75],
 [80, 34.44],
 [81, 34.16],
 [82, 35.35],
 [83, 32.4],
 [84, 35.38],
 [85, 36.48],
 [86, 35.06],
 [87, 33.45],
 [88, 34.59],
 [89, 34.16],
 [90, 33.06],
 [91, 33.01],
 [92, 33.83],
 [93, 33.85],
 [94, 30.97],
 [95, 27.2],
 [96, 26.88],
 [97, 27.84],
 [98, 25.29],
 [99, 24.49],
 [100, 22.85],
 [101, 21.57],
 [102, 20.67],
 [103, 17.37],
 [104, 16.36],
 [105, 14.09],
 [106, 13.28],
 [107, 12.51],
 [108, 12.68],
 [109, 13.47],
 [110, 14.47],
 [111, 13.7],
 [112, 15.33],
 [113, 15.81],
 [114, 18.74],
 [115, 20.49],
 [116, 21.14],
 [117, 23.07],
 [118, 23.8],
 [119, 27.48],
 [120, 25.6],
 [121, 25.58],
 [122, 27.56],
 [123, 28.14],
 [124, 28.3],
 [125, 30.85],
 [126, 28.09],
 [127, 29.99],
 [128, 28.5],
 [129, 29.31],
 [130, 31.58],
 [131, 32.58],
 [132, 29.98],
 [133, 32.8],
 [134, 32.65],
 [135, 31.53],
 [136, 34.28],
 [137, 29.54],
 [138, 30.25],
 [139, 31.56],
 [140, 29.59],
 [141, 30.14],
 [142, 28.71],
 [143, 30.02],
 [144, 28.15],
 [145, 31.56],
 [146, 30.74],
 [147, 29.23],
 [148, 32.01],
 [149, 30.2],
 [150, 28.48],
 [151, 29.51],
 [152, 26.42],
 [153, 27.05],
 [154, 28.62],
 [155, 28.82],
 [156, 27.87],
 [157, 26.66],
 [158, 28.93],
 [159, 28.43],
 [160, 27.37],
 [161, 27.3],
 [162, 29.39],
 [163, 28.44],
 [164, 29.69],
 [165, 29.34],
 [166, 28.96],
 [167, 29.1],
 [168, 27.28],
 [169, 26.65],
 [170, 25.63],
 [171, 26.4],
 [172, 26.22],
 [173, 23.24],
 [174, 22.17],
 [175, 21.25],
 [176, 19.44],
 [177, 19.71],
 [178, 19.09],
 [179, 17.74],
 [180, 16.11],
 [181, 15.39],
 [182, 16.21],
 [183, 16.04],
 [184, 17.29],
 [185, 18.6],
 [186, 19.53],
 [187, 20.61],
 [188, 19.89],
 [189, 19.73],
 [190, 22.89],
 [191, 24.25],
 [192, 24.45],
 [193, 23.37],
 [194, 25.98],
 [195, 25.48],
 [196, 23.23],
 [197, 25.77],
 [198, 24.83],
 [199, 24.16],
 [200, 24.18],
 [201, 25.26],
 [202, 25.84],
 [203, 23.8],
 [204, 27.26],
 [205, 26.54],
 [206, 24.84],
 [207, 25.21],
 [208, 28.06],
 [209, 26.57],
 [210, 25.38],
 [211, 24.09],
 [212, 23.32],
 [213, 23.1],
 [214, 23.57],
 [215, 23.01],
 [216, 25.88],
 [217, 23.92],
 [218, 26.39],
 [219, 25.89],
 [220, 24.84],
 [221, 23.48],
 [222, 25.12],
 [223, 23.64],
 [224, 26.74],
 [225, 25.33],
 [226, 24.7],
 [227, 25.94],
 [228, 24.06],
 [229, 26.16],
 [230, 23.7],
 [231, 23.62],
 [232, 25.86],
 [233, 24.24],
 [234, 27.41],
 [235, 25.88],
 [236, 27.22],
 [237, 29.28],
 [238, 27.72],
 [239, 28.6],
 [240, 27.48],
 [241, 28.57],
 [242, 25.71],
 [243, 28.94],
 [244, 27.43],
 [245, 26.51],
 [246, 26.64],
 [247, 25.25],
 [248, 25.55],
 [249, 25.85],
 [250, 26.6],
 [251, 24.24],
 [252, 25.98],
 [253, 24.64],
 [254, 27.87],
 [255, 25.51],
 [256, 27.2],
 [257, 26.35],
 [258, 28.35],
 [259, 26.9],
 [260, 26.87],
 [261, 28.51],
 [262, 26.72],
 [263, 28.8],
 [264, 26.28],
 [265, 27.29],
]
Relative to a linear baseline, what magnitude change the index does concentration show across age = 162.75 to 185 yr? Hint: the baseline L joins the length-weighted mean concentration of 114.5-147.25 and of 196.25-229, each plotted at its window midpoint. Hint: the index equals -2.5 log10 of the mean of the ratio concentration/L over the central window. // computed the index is 0.19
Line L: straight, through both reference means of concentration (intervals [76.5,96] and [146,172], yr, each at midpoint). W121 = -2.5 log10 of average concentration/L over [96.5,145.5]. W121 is 0.238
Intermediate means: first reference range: 33.6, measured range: 24.8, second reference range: 28.3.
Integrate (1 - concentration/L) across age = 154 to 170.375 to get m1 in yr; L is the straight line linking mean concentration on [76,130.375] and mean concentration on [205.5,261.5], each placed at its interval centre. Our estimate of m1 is -1.3 yr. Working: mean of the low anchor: 26.3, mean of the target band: 28.2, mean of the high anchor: 25.9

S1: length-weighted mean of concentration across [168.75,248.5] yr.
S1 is 24.1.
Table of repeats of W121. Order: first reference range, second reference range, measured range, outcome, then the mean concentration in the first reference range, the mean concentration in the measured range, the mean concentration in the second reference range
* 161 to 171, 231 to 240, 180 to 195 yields 0.34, 28.1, 20.3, 26.9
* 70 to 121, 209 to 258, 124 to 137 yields -0.17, 26.5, 30.9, 25.8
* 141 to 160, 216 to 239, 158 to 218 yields 0.14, 29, 23.9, 25.6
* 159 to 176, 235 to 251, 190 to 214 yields 0.08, 26.6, 24.9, 27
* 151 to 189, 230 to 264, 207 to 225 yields 0.03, 24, 24.9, 26.7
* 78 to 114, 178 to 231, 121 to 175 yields -0.17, 25.8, 28.9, 23.4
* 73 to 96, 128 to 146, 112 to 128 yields 0.26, 33.3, 24.8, 30.8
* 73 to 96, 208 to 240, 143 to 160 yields 0.02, 33.3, 28.9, 25.4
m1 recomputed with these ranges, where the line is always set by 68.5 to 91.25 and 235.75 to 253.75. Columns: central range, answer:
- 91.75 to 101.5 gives 1.62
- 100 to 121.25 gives 9.05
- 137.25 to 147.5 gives 0.31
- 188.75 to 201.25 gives 2.00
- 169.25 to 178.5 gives 2.17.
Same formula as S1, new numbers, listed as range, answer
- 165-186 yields 21.8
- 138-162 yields 29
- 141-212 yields 25.1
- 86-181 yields 26.1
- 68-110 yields 28.3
